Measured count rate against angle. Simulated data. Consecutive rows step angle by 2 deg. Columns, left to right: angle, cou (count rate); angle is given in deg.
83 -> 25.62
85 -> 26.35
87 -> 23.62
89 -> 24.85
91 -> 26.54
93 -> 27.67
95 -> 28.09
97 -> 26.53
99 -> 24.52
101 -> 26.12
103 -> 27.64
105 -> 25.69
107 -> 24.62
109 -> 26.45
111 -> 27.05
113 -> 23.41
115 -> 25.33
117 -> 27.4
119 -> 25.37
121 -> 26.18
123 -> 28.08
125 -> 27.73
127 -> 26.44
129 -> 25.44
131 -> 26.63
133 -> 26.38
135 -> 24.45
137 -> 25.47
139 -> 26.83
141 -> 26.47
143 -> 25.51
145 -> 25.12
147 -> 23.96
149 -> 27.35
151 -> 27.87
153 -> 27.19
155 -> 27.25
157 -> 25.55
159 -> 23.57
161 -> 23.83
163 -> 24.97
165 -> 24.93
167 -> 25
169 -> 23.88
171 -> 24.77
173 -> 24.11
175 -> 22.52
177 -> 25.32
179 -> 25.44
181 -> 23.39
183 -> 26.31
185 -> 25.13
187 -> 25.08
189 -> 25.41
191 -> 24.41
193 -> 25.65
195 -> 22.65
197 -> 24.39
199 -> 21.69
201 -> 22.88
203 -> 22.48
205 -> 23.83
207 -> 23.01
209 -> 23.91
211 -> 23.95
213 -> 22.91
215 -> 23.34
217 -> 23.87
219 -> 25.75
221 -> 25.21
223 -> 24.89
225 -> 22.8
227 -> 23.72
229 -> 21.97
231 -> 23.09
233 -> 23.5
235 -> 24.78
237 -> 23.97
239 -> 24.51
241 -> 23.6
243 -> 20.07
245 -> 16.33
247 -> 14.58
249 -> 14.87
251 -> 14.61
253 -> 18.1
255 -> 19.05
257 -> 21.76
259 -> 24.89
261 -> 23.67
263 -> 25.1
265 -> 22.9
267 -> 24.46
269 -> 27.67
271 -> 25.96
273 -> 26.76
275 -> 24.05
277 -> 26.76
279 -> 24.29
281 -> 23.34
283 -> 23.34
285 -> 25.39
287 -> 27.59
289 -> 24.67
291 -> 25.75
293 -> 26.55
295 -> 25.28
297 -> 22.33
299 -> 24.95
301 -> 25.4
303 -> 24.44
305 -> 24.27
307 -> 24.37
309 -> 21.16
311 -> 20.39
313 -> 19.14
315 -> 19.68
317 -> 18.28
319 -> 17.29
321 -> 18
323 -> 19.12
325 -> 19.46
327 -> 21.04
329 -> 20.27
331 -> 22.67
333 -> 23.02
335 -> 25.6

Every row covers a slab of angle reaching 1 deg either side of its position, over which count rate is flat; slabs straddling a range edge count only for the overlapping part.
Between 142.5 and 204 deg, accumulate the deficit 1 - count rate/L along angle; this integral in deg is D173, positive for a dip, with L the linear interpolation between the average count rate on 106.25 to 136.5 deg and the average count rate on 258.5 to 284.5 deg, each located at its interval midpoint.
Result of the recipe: 2.16 deg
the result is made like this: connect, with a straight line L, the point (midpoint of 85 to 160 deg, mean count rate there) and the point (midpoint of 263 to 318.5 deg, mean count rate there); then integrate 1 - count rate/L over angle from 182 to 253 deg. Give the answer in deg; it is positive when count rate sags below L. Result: 6.14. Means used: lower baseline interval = 26.1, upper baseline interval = 24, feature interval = 22.8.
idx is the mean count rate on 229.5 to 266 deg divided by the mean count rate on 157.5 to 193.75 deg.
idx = 0.9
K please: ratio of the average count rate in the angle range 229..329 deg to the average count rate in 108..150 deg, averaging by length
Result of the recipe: 0.86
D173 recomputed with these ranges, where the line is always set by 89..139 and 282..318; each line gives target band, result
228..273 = 4.29 deg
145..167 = 0.00 deg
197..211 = 0.99 deg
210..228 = 0.46 deg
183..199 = 0.32 deg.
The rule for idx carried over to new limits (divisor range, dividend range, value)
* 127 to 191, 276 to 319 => 0.93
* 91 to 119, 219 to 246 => 0.88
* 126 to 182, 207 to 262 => 0.87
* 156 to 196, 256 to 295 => 1.02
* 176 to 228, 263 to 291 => 1.04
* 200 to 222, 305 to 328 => 0.84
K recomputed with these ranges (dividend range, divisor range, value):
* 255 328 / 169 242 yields 0.97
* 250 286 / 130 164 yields 0.91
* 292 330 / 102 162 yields 0.83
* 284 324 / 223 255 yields 1.09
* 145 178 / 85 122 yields 0.97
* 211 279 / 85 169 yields 0.88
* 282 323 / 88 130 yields 0.87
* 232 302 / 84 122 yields 0.89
